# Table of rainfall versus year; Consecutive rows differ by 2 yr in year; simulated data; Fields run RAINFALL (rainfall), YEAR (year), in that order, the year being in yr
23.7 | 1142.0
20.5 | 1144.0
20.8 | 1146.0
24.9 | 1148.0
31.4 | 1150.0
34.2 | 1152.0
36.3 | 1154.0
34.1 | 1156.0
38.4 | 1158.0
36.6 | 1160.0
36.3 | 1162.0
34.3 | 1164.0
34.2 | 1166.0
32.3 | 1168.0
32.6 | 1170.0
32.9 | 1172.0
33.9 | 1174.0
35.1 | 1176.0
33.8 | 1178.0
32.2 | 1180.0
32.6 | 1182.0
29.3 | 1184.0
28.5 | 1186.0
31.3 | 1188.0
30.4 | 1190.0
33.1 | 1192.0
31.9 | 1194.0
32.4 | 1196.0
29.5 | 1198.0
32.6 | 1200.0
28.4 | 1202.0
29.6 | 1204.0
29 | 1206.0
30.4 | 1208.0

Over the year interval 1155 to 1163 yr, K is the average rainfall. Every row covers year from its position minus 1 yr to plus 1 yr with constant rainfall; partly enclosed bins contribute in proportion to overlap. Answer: 36.4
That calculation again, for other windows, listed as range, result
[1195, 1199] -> 30.9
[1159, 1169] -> 34.7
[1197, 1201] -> 31.1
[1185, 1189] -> 29.9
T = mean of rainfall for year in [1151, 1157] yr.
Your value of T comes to 34.9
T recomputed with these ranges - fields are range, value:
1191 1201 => 31.9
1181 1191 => 30.4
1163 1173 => 33.3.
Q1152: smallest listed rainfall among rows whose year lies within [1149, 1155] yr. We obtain 31.4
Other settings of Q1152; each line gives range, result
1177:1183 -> 32.2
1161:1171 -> 32.3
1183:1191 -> 28.5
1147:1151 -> 24.9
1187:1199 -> 29.5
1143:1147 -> 20.5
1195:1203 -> 28.4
